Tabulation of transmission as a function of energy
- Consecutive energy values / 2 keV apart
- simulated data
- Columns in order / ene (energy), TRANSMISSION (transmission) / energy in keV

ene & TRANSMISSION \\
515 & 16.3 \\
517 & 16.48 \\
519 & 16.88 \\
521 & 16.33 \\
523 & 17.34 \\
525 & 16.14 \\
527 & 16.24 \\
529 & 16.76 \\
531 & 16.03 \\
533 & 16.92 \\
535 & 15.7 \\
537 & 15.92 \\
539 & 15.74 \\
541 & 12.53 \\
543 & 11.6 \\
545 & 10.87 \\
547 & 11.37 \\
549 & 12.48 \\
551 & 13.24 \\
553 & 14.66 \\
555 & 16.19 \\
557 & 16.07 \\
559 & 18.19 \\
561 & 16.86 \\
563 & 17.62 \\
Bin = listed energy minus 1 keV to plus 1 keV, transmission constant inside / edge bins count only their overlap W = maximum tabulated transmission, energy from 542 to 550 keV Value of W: 12.48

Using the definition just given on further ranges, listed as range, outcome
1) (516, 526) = 17.34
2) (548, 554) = 14.66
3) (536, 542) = 15.92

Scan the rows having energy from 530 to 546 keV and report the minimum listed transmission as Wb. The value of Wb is 10.87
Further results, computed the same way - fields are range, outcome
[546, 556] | 11.37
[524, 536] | 15.7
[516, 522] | 16.33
